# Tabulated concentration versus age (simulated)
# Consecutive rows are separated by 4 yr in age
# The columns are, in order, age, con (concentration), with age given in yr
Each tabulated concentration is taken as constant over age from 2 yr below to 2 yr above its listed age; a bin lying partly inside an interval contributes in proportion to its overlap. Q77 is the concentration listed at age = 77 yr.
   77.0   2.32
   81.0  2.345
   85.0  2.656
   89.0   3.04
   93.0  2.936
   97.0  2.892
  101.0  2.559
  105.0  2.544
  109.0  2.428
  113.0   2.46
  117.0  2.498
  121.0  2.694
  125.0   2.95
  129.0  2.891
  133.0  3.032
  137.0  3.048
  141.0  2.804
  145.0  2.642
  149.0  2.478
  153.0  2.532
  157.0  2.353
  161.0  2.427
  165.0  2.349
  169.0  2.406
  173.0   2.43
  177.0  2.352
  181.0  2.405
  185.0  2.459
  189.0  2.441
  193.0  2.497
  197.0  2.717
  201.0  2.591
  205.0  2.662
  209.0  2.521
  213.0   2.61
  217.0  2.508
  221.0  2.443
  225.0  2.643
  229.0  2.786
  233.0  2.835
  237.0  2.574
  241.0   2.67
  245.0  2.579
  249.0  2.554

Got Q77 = 2.32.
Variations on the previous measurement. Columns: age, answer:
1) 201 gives 2.591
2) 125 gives 2.95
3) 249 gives 2.554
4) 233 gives 2.835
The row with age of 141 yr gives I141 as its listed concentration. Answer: 2.804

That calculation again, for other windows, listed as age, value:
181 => 2.405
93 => 2.936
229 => 2.786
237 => 2.574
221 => 2.443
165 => 2.349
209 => 2.521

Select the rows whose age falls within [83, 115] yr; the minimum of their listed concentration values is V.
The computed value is 2.428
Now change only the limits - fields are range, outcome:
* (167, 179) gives 2.352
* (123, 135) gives 2.891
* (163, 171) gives 2.349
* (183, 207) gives 2.441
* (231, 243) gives 2.574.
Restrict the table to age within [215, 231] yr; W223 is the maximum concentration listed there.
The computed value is 2.786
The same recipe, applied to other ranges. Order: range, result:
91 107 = 2.936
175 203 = 2.717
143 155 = 2.642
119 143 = 3.048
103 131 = 2.95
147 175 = 2.532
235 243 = 2.67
